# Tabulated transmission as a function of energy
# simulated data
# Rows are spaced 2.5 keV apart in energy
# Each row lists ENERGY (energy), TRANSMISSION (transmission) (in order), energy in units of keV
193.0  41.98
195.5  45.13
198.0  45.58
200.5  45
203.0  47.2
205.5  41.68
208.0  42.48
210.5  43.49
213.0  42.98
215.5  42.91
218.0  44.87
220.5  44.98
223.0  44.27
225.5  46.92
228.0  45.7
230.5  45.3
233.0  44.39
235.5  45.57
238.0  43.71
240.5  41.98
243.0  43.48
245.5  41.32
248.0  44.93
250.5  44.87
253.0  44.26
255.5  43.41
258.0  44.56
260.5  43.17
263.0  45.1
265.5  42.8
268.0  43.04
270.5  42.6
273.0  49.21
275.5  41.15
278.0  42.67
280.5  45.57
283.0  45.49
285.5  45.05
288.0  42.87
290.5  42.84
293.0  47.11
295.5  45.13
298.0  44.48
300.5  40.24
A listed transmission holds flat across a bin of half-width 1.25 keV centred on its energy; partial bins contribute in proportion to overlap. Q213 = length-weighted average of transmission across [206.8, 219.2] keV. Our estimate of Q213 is 43.3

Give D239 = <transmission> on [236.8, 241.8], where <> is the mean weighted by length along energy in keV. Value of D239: 42.8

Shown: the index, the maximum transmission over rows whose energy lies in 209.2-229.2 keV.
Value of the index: 46.92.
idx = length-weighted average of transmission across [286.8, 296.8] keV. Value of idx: 44.5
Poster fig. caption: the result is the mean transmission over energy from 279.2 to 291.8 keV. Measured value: 44.4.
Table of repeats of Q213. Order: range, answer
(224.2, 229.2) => 46.3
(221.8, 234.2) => 45.3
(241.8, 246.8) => 42.4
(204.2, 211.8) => 42.6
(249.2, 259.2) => 44.3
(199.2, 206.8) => 44.6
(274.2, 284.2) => 43.7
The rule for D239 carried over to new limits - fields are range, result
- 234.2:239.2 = 44.6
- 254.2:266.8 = 43.8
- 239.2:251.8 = 43.3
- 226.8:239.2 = 44.9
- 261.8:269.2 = 43.6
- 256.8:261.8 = 43.9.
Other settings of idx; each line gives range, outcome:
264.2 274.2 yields 44.4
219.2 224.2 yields 44.6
